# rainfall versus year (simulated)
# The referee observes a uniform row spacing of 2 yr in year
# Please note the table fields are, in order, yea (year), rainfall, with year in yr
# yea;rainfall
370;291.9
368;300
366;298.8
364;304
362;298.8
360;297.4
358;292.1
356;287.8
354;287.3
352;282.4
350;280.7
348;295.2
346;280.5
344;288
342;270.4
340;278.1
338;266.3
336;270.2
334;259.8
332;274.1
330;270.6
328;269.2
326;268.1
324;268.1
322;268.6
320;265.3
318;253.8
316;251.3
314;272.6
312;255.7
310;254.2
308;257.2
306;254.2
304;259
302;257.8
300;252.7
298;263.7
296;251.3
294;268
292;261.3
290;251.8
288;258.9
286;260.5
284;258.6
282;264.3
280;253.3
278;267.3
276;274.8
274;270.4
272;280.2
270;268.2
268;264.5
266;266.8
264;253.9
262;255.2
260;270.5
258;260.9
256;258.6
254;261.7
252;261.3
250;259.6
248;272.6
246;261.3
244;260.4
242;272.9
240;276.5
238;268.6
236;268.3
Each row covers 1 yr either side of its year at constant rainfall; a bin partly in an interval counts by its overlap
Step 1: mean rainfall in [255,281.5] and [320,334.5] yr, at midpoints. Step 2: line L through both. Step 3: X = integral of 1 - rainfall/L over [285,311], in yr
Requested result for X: 0.9 yr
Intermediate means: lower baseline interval 265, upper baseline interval 268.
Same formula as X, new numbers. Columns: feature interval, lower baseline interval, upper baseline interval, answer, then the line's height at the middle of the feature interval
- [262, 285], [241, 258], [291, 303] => -0.3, 261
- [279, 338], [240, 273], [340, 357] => 3.0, 275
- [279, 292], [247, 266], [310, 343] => 0.3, 264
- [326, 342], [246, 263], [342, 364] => 0.8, 284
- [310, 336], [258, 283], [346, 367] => 1.6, 282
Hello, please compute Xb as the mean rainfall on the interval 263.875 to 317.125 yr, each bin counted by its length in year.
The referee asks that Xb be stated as 261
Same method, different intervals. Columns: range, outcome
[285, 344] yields 263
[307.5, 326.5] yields 261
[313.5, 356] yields 273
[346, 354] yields 286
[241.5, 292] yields 263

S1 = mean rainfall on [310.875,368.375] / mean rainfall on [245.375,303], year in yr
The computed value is 1.06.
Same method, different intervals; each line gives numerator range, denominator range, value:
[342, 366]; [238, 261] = 1.09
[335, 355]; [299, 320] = 1.09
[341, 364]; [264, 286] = 1.08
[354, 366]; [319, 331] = 1.10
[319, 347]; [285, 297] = 1.05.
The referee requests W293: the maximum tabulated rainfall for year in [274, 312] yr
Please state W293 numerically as 274.8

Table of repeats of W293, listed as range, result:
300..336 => 274.1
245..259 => 272.6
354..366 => 304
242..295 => 280.2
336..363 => 298.8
